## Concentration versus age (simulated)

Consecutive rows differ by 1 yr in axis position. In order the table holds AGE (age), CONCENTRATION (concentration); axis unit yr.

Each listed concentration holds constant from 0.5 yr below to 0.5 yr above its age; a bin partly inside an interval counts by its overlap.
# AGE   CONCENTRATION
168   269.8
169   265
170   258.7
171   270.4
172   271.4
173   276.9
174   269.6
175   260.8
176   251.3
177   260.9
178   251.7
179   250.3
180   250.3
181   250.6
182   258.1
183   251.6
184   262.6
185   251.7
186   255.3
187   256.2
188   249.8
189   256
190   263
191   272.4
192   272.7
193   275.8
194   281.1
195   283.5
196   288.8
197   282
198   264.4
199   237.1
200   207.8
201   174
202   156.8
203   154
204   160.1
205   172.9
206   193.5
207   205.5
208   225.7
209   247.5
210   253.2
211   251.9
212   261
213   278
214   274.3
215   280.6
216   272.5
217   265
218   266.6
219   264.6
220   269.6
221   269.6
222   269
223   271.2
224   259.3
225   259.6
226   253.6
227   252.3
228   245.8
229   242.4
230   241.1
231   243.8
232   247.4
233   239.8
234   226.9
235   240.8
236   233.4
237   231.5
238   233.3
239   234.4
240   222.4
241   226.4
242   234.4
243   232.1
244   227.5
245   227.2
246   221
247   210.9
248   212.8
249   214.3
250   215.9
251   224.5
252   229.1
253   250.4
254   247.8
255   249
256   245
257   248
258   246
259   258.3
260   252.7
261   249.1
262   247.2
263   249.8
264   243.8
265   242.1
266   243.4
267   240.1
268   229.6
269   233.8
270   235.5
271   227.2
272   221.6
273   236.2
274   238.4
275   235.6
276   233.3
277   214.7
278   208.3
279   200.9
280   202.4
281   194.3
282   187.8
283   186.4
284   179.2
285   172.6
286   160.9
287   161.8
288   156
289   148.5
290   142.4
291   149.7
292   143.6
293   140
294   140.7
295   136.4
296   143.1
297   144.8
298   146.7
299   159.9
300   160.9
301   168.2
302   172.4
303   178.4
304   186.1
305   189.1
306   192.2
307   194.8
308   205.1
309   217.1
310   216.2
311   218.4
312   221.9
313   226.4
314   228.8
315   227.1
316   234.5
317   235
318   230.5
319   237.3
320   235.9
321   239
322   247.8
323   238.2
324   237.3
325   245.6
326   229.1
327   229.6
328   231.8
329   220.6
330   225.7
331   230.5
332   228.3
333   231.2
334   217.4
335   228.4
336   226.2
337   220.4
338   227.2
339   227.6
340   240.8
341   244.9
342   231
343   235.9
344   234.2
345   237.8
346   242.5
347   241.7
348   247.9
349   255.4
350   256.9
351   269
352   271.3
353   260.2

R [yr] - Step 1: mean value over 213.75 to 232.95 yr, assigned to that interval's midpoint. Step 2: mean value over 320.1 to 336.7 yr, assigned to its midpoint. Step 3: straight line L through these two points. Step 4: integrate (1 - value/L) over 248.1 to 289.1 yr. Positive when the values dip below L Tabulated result 4.3 yr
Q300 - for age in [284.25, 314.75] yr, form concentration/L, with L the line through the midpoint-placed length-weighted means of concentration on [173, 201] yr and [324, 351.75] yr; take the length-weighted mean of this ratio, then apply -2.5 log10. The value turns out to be 0.35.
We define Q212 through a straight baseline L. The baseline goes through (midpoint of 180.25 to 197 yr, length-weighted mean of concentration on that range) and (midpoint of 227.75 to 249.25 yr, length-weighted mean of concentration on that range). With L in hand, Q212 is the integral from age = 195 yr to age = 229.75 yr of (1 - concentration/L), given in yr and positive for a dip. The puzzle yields 0.8 yr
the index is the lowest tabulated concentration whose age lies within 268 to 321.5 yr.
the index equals 136.4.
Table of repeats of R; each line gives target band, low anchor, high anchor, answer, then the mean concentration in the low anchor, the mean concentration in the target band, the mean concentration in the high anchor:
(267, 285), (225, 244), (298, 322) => 0.51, 238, 215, 207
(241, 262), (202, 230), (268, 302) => -2.28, 244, 235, 183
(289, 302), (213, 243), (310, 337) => 4.81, 251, 149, 230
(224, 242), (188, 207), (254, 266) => 0.10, 233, 240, 248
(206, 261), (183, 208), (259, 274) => -1.32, 237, 244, 240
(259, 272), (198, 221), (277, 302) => -3.91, 232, 241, 165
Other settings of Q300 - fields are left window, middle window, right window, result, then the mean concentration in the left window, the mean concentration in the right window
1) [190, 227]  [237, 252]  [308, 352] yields 0.09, 247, 234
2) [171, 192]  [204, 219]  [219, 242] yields 0.03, 259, 246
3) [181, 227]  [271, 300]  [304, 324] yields 0.27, 248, 222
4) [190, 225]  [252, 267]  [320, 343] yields -0.03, 246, 232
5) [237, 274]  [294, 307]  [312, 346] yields 0.38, 235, 232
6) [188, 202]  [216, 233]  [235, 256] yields -0.08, 254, 230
